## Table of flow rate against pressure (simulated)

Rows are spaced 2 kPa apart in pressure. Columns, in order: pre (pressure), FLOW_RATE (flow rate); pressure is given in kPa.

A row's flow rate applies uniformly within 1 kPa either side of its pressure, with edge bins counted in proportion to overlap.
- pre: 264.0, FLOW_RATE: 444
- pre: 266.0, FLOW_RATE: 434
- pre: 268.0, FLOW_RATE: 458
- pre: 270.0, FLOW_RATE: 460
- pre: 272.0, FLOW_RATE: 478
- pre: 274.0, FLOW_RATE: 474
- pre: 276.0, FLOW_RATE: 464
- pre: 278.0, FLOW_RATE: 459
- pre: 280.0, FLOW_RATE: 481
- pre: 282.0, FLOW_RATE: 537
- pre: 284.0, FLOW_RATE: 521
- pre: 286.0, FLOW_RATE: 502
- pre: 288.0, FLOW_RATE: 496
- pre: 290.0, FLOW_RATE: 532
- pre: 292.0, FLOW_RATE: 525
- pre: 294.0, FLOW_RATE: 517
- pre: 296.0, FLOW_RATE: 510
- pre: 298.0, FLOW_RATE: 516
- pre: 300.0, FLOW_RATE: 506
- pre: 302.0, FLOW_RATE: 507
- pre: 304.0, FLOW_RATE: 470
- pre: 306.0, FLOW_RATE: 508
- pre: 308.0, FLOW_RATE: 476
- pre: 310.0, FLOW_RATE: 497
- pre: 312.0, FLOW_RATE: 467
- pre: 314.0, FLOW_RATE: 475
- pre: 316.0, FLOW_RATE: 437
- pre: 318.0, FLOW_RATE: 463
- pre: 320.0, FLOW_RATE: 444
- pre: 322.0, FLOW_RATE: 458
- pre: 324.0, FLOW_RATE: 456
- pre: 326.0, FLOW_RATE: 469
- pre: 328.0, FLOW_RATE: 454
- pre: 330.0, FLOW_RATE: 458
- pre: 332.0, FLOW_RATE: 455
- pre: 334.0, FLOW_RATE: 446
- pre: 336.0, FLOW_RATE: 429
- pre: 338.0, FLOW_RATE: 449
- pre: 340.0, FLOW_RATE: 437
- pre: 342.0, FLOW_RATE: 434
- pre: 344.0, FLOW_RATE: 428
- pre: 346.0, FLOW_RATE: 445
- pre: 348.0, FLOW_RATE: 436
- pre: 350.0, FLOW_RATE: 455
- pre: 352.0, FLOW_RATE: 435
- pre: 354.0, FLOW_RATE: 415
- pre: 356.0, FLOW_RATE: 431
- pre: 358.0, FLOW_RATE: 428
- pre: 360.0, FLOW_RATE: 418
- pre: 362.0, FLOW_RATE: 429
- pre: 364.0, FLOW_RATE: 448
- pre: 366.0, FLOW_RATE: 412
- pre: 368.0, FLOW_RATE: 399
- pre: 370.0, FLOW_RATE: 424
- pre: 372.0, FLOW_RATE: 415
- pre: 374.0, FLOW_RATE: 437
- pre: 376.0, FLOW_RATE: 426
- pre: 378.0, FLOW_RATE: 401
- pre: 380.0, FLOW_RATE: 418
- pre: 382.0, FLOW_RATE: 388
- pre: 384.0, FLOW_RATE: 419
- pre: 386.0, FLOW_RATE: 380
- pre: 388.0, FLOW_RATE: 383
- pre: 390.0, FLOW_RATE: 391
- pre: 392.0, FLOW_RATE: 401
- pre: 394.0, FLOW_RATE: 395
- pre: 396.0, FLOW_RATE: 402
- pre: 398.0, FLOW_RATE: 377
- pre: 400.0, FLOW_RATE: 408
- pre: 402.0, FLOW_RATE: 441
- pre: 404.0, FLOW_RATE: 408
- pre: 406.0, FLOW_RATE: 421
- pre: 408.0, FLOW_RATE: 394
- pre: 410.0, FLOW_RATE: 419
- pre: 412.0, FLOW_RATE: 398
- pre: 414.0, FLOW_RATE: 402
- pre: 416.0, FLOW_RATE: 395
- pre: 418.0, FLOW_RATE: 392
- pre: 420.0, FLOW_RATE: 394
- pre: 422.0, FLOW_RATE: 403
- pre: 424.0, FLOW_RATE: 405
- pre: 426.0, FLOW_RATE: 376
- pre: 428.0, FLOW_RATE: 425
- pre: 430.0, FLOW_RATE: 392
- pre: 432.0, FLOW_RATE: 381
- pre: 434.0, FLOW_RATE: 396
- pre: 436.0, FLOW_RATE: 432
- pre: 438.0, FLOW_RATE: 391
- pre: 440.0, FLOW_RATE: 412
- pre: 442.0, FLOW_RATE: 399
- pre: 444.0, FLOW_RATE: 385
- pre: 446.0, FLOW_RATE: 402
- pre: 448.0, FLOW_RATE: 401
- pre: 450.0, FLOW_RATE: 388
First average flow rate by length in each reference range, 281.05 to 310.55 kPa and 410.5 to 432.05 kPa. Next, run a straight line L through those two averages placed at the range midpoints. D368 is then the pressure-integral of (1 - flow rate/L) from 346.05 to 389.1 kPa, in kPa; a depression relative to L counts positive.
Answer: 2.5 kPa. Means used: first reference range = 508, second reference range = 398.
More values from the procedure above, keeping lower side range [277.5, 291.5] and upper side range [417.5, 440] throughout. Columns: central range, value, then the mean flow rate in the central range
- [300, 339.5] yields 1.3 kPa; 465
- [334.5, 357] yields 1.2 kPa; 436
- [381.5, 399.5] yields 1.4 kPa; 393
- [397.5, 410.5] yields 0.2 kPa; 411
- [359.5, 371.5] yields 0.7 kPa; 422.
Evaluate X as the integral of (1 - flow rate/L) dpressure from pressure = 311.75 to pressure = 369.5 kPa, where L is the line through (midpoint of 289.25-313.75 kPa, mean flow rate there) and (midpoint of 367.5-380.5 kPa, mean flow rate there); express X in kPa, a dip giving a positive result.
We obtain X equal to 1.9 kPa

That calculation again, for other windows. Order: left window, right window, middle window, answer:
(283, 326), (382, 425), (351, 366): 0.44 kPa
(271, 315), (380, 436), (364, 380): 0.45 kPa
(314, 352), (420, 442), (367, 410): 1.51 kPa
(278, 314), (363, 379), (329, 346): 0.54 kPa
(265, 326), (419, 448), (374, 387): 0.73 kPa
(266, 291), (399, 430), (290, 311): -1.39 kPa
